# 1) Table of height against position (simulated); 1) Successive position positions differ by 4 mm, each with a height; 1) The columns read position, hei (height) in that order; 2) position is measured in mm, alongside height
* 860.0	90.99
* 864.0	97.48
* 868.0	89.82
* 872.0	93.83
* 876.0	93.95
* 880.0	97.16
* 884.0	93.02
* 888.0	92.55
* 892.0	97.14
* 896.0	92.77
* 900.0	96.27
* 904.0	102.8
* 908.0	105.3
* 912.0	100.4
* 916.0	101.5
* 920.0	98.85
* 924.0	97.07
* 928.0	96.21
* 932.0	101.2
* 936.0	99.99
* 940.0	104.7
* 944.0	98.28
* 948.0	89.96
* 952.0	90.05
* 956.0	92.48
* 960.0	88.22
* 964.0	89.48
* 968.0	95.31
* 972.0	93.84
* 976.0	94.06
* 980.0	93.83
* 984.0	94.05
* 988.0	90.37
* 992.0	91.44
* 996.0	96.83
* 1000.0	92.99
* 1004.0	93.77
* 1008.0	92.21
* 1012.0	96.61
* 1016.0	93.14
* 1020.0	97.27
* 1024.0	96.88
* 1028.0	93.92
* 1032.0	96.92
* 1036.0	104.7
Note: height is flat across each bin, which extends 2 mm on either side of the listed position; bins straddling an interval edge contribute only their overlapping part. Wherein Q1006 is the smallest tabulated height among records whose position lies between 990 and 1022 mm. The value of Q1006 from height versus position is 91.44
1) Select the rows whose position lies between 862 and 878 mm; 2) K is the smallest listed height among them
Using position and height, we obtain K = 89.82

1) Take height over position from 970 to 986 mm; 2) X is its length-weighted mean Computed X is 93.9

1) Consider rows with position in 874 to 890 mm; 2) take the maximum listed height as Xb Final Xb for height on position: 97.16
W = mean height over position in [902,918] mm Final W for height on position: 102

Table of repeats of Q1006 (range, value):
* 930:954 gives 89.96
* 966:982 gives 93.83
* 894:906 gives 92.77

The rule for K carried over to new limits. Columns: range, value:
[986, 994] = 90.37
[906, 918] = 100.4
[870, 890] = 92.55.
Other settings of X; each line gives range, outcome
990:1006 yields 93.8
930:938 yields 101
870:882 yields 95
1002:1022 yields 94.6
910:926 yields 99.5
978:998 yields 93.3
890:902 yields 95.4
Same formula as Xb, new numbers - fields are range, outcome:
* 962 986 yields 95.31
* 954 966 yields 92.48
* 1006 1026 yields 97.27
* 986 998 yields 96.83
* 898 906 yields 102.8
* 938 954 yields 104.7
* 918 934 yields 101.2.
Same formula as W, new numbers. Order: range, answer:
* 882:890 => 92.8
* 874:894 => 94.8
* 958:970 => 91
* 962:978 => 93.2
